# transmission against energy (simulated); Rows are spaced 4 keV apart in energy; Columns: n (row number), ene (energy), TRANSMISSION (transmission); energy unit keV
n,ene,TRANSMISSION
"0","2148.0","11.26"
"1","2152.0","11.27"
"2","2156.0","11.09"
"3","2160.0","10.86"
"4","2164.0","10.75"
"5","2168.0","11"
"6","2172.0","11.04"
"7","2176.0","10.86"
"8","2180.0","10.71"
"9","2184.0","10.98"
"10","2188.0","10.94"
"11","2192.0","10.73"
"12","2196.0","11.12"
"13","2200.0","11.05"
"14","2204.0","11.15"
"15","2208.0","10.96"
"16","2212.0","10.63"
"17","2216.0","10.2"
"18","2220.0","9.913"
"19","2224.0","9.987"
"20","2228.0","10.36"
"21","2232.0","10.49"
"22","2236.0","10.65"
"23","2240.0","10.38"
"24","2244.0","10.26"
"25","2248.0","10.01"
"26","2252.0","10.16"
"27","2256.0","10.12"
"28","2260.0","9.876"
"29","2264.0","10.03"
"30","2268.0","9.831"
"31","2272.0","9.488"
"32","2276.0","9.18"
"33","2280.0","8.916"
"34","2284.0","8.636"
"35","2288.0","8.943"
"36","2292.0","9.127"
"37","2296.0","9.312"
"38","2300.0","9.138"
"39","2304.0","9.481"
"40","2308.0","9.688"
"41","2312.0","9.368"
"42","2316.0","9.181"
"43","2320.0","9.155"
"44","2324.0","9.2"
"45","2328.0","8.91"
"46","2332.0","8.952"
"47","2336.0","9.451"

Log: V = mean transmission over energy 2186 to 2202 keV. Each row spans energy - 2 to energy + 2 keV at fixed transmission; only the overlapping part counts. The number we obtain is 11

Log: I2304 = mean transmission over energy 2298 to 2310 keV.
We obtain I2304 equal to 9.44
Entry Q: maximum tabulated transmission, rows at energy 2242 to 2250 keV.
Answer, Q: 10.26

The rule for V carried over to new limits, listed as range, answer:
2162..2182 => 10.9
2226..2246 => 10.4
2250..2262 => 10.1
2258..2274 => 9.81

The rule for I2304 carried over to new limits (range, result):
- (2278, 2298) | 8.99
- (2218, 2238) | 10.3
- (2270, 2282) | 9.19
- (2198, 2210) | 11.1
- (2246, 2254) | 10.1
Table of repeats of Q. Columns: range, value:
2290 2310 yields 9.688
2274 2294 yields 9.18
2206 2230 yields 10.96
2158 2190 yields 11.04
